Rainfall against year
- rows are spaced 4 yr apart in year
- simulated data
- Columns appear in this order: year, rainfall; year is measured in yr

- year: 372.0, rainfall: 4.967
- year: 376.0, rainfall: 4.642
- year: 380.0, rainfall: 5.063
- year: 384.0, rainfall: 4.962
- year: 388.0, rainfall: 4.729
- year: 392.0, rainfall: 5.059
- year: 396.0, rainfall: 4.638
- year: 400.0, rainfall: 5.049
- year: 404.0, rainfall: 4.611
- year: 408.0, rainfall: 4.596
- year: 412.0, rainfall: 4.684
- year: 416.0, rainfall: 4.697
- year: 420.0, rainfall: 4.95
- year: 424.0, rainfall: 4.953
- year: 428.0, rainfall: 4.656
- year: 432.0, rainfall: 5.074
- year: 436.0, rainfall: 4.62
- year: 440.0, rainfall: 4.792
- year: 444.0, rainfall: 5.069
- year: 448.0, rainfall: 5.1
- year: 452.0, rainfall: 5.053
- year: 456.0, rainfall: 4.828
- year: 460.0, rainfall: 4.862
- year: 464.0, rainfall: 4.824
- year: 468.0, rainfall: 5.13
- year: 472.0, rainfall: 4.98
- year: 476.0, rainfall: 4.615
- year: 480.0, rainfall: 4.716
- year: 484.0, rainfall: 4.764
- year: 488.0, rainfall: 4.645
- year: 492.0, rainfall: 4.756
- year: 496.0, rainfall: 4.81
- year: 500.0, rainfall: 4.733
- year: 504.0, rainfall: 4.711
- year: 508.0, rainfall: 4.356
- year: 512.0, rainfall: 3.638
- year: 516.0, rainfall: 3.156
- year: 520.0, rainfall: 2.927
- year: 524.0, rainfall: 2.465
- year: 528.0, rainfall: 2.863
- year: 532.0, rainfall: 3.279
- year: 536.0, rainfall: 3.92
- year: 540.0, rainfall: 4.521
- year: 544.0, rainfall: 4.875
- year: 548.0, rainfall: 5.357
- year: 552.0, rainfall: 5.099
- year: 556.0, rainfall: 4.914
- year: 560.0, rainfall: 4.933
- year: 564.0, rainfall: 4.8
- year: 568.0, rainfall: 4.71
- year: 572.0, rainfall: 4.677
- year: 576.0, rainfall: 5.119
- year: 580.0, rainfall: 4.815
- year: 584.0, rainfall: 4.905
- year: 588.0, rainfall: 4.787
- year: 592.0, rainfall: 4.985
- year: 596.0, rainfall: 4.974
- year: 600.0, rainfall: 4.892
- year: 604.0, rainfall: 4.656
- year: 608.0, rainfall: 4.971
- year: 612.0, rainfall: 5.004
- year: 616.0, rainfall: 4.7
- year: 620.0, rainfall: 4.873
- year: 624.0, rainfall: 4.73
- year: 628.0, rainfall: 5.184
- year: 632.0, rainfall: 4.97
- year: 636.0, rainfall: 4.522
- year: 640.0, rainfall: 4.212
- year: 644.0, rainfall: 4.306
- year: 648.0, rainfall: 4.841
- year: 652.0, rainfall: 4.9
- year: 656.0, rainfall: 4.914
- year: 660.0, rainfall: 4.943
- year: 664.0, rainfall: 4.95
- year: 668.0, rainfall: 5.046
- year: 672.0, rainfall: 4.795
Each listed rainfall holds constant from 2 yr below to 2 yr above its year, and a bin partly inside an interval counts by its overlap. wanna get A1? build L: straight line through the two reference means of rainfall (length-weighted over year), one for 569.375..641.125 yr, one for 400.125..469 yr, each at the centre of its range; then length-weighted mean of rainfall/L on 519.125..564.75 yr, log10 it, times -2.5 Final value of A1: 0.16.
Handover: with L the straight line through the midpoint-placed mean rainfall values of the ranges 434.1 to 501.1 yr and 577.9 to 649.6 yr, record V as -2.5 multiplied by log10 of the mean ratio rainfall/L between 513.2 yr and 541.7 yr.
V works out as 0.41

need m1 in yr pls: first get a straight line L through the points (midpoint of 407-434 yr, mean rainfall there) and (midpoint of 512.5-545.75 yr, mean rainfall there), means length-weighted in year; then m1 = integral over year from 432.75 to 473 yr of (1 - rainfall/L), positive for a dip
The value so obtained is -4.72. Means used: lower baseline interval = 4.81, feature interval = 4.93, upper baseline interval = 3.5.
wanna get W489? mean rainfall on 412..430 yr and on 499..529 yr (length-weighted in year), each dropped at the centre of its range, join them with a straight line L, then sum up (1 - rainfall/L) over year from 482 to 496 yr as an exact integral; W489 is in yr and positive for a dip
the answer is -2.9 yr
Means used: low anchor 4.8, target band 4.73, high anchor 3.59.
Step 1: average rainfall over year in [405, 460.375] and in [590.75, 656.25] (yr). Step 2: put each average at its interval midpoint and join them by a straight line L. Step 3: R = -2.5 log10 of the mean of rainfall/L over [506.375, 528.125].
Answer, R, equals 0.43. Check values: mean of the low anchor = 4.85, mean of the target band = 3.25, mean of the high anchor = 4.8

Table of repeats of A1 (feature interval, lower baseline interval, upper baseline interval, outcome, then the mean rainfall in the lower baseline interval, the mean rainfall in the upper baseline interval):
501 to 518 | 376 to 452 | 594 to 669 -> 0.20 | 4.85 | 4.82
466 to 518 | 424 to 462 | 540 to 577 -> 0.08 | 4.9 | 4.92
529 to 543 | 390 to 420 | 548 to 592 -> 0.24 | 4.77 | 4.9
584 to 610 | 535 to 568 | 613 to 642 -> -0.02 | 4.82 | 4.75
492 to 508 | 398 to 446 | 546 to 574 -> 0.04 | 4.81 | 4.93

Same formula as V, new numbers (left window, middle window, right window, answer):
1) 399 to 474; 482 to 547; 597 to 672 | 0.196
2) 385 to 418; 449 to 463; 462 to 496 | -0.029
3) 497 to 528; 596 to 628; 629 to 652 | -0.104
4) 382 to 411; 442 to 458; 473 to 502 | -0.056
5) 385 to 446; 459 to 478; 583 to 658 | -0.016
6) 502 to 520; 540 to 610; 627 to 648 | -0.157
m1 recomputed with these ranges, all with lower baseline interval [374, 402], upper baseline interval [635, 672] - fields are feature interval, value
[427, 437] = 0.09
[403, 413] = 0.49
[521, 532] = 4.60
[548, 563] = -0.70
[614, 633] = -0.50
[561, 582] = -0.19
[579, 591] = -0.18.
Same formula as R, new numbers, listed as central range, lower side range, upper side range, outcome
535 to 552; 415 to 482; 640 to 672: 0.02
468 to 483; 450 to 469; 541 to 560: 0.03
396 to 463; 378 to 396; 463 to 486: 0.01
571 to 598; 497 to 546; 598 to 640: -0.10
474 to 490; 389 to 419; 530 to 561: 0.00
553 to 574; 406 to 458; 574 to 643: 0.00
